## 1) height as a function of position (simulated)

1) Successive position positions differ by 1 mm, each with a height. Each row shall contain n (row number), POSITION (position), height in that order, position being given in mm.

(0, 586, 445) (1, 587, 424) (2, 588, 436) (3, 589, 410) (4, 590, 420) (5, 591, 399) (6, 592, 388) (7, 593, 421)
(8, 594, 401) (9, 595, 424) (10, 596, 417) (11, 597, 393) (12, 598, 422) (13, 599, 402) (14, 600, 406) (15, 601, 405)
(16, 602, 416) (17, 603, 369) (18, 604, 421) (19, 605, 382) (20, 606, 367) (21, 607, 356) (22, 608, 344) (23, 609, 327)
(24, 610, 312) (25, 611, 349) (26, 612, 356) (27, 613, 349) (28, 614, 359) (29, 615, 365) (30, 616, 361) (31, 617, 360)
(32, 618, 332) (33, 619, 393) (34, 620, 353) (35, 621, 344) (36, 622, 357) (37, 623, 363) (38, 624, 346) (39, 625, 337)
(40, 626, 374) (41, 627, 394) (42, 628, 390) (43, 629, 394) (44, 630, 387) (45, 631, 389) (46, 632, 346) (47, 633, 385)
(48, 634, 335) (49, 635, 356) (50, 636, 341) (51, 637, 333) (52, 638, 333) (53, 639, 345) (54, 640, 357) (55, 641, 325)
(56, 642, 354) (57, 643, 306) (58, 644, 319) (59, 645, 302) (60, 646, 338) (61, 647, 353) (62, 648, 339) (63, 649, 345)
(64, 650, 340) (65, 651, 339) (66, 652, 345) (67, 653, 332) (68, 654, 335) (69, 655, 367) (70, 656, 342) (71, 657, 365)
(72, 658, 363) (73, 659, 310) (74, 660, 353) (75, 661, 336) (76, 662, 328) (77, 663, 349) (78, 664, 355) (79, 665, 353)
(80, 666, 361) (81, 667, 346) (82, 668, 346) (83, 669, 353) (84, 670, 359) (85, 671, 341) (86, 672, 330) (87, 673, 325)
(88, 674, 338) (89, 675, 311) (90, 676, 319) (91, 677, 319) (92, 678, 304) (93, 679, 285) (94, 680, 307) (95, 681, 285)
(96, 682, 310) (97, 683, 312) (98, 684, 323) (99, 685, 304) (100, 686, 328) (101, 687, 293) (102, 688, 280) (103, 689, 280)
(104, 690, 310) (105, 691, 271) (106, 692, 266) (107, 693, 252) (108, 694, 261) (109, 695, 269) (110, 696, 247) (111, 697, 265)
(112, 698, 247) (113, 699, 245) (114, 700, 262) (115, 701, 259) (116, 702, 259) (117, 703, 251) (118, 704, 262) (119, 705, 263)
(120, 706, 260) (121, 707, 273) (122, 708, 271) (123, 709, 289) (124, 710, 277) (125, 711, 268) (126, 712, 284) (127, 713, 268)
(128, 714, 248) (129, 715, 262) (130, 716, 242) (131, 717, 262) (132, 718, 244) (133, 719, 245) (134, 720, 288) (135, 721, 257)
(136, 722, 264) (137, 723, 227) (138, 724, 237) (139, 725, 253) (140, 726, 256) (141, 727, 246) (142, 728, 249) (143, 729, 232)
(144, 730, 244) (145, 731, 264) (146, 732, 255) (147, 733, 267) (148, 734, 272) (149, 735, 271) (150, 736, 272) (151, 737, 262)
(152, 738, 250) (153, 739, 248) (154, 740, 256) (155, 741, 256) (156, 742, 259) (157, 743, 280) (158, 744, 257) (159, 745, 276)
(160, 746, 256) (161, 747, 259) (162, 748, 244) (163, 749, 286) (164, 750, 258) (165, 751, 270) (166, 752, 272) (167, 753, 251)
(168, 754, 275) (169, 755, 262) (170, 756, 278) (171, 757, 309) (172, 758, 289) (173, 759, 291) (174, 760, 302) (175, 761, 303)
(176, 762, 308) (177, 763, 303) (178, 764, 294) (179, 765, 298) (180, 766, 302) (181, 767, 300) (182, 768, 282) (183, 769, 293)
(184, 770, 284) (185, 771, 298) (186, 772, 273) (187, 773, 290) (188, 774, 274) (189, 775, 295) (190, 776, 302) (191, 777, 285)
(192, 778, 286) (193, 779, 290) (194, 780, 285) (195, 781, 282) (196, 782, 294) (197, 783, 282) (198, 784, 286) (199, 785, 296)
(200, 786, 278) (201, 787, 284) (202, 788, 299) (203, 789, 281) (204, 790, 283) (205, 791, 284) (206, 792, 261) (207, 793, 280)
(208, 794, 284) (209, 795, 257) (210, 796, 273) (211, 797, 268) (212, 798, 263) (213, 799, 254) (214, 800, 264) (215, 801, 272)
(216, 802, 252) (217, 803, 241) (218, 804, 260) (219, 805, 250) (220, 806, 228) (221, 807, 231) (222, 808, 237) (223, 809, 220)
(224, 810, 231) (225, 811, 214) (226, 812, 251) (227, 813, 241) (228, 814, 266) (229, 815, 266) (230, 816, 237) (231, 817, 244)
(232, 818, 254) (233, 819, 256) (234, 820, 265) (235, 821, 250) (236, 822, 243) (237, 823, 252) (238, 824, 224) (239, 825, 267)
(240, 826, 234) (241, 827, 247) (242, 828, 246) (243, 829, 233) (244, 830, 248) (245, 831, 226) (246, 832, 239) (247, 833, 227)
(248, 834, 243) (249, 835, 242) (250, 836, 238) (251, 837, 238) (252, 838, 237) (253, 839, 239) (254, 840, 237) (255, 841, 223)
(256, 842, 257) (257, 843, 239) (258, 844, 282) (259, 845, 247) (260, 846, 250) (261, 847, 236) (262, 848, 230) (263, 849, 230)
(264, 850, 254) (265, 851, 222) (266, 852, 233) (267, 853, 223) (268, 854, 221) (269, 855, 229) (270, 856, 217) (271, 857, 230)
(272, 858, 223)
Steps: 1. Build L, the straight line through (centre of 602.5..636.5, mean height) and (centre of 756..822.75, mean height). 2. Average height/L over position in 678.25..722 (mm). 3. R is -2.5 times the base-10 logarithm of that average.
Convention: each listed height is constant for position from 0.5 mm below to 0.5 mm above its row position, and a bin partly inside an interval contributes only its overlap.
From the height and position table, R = 0.171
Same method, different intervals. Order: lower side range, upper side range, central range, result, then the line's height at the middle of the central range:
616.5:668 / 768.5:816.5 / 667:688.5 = 0.04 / 331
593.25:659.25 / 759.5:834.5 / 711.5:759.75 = 0.15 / 300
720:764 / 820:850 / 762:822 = -0.07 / 253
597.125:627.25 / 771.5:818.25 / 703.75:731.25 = 0.20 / 309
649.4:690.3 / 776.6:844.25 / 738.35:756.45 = 0.10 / 289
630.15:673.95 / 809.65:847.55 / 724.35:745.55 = 0.15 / 297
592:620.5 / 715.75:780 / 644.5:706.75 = 0.05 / 325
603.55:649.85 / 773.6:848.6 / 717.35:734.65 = 0.19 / 301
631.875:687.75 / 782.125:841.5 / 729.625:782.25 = 0.02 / 283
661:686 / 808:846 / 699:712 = 0.17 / 310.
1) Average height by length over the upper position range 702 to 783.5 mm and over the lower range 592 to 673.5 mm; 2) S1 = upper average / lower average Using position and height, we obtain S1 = 0.8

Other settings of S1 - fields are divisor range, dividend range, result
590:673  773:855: 0.71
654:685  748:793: 0.86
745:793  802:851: 0.85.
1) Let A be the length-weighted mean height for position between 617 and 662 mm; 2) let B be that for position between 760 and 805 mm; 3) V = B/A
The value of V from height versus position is 0.8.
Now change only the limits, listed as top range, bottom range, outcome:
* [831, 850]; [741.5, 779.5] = 0.85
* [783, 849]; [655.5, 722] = 0.85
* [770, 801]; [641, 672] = 0.82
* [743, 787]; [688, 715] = 1.07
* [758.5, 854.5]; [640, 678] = 0.77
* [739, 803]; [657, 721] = 0.95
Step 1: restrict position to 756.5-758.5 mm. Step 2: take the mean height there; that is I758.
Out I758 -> 299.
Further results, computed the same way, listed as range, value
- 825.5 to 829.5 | 240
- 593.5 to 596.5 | 414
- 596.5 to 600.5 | 406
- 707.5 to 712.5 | 278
